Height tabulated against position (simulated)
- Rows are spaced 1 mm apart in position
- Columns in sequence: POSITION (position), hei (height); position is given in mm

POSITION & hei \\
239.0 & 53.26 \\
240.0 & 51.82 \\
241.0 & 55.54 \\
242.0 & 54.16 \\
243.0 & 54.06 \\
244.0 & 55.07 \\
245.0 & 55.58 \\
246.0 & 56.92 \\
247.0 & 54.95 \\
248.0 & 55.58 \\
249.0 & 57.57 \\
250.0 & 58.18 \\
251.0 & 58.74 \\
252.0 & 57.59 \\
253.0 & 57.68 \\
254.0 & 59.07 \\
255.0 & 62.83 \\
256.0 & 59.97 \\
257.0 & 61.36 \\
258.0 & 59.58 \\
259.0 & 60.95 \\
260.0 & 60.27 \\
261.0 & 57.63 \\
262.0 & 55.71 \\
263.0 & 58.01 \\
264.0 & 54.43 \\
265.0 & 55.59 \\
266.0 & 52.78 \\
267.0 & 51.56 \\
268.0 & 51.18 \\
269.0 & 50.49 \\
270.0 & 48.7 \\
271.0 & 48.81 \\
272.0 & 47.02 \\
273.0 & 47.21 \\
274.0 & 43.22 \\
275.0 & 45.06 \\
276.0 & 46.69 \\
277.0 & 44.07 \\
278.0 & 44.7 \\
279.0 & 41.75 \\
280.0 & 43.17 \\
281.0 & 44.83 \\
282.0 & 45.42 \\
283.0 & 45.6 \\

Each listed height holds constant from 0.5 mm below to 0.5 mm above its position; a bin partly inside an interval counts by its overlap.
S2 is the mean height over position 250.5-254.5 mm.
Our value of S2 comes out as 58.3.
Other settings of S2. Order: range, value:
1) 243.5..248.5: 55.6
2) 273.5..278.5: 44.7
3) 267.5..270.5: 50.1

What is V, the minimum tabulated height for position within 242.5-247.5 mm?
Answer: 54.06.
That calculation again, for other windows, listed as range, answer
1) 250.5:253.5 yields 57.59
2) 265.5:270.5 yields 48.7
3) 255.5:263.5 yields 55.71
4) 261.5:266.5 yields 52.78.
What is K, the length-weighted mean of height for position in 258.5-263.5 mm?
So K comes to 58.5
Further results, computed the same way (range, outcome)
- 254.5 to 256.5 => 61.4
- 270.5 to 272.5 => 47.9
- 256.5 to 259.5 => 60.6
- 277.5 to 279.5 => 43.2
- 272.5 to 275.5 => 45.2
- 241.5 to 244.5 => 54.4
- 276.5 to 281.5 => 43.7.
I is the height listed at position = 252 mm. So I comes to 57.59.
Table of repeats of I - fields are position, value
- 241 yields 55.54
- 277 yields 44.07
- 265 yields 55.59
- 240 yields 51.82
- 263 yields 58.01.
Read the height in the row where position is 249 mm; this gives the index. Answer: 57.57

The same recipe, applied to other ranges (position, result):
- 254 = 59.07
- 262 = 55.71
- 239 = 53.26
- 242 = 54.16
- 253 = 57.68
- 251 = 58.74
